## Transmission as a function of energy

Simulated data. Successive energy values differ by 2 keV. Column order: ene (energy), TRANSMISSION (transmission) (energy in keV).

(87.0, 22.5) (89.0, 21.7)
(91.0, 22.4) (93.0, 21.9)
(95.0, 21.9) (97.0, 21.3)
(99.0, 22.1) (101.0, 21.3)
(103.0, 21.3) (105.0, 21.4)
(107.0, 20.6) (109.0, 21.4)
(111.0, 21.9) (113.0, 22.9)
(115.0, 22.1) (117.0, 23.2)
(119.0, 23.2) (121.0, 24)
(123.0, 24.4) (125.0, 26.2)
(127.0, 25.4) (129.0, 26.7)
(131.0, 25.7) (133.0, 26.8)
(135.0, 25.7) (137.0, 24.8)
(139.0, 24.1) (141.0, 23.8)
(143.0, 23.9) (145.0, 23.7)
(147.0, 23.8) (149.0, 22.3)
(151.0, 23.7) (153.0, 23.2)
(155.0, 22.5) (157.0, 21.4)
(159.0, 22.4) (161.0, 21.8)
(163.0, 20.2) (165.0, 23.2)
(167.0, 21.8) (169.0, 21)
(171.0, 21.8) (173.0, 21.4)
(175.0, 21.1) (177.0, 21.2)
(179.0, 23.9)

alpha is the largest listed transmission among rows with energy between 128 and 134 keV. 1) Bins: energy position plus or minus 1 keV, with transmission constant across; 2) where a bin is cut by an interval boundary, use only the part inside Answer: 26.8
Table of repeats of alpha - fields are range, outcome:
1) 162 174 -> 23.2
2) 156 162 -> 22.4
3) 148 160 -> 23.7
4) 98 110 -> 22.1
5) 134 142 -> 25.7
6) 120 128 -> 26.2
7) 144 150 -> 23.8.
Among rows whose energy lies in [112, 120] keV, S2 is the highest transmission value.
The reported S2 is 23.2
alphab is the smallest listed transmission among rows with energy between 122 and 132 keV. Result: 24.4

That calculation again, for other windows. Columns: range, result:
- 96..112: 20.6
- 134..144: 23.8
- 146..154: 22.3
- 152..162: 21.4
